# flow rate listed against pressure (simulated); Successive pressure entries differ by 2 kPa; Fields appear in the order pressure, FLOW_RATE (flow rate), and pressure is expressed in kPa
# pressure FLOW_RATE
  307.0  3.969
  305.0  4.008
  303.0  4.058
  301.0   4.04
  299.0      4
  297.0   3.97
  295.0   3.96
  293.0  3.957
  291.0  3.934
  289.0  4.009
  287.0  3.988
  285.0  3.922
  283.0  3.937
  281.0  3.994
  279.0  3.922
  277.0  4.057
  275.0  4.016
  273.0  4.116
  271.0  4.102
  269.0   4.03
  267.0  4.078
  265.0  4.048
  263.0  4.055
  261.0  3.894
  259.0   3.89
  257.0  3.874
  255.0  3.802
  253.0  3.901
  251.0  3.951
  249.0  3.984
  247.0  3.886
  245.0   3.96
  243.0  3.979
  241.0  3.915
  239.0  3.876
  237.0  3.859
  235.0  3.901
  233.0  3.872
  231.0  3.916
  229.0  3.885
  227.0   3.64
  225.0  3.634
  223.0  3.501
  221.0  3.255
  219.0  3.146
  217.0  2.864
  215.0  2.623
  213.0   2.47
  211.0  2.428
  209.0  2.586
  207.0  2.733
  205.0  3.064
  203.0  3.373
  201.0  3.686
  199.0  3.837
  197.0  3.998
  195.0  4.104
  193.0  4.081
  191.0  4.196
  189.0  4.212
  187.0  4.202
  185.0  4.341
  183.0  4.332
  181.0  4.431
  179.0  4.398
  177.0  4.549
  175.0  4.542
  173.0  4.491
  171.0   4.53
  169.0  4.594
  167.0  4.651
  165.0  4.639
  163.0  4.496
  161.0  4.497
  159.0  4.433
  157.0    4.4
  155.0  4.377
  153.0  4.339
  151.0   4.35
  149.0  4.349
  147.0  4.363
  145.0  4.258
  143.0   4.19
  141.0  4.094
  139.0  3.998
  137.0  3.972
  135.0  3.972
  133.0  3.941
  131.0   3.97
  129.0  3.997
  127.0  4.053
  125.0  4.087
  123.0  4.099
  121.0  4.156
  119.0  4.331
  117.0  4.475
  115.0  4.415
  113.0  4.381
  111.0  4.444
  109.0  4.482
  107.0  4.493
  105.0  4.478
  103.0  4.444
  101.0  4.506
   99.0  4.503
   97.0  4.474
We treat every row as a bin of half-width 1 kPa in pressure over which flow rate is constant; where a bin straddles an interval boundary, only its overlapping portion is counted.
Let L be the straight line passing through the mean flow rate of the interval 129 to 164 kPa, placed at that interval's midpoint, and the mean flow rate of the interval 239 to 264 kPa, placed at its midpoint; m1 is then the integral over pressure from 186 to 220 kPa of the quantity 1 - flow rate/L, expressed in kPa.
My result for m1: 5.7 kPa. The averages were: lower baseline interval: 4.23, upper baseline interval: 3.92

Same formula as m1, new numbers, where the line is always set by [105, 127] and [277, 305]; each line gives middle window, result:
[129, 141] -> 0.86 kPa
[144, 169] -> -1.10 kPa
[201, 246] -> 7.88 kPa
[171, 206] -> 0.56 kPa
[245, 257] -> 0.45 kPa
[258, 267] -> 0.12 kPa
